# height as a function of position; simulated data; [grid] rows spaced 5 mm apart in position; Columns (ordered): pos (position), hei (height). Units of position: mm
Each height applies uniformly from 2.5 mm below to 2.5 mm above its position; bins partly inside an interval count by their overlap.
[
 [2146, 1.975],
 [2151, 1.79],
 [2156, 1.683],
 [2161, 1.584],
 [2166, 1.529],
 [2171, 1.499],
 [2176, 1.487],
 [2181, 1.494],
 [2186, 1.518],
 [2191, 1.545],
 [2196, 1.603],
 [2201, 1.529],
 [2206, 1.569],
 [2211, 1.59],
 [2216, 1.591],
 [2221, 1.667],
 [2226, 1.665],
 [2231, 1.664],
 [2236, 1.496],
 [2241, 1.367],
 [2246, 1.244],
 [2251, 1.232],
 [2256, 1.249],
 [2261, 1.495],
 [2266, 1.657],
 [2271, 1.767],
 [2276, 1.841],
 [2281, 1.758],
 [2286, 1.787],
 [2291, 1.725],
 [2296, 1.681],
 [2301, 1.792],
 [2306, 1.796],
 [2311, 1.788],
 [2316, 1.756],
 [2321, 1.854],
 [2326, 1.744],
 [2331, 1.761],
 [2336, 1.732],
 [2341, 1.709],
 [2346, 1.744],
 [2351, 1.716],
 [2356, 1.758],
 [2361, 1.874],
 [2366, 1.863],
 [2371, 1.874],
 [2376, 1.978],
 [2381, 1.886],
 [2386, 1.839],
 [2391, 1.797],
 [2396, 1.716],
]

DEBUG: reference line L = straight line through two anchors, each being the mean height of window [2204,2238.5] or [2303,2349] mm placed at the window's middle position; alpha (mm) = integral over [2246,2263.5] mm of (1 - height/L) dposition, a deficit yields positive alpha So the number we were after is 3.6 mm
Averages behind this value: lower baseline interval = 1.61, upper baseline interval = 1.76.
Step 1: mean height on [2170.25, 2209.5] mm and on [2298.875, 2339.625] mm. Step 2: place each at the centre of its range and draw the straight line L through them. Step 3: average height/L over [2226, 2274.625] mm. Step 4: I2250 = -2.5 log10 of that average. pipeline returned 0.11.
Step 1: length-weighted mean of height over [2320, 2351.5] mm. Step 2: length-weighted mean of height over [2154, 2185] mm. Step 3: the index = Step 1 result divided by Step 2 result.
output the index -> 1.13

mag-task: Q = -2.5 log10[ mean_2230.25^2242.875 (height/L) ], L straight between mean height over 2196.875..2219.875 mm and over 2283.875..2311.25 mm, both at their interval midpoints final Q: 0.10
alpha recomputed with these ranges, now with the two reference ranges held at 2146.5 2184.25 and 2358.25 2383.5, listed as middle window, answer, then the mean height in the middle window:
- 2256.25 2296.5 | 1.6 mm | 1.69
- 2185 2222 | 1.8 mm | 1.58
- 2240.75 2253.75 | 3.4 mm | 1.27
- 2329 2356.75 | 1.8 mm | 1.73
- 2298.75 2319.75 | 0.2 mm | 1.79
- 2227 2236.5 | 0.5 mm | 1.61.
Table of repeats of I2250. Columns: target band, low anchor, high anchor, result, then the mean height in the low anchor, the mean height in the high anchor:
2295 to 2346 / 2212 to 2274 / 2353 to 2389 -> -0.02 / 1.51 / 1.86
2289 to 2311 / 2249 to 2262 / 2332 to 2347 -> -0.15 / 1.31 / 1.73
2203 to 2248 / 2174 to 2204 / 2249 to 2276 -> -0.01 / 1.53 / 1.52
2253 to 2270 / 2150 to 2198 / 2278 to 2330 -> 0.15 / 1.57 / 1.77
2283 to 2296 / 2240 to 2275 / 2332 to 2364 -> -0.12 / 1.45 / 1.76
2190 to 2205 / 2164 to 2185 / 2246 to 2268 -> -0.07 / 1.5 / 1.38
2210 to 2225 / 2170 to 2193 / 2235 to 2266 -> -0.14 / 1.51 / 1.36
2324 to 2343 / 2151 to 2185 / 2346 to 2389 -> 0.04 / 1.56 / 1.84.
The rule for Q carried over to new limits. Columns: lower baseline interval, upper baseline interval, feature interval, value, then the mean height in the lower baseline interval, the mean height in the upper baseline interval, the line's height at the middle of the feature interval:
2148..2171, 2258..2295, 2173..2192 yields 0.10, 1.64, 1.71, 1.65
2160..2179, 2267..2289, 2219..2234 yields 0.00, 1.52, 1.78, 1.66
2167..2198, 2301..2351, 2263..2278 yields -0.05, 1.52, 1.76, 1.67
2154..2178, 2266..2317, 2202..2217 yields 0.03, 1.56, 1.76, 1.63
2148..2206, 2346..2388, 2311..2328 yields -0.01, 1.57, 1.84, 1.77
